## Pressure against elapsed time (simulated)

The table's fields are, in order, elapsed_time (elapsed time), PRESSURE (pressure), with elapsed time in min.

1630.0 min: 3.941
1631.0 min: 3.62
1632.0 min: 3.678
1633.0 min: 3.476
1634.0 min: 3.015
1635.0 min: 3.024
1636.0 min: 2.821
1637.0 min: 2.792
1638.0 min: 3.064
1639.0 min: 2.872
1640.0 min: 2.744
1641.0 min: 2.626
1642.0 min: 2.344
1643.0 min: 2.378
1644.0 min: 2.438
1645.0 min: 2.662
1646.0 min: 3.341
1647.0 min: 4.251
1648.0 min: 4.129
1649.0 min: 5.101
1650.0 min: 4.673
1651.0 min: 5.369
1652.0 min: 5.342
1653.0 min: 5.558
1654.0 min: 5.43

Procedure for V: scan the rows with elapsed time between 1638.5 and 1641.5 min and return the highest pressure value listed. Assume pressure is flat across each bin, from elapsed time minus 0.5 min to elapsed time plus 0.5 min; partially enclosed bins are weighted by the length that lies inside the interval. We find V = 2.872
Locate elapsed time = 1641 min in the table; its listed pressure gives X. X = 2.626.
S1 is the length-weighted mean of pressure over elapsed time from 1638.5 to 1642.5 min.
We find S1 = 2.65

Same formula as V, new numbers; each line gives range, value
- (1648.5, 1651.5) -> 5.369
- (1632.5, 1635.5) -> 3.476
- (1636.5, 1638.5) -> 3.064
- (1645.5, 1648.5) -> 4.251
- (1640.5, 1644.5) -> 2.626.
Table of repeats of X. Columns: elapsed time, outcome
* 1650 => 4.673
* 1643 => 2.378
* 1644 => 2.438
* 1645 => 2.662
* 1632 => 3.678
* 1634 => 3.015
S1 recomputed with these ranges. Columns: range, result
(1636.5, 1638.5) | 2.93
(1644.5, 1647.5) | 3.42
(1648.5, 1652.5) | 5.12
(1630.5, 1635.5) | 3.36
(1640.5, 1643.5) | 2.45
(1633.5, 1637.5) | 2.91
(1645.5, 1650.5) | 4.3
